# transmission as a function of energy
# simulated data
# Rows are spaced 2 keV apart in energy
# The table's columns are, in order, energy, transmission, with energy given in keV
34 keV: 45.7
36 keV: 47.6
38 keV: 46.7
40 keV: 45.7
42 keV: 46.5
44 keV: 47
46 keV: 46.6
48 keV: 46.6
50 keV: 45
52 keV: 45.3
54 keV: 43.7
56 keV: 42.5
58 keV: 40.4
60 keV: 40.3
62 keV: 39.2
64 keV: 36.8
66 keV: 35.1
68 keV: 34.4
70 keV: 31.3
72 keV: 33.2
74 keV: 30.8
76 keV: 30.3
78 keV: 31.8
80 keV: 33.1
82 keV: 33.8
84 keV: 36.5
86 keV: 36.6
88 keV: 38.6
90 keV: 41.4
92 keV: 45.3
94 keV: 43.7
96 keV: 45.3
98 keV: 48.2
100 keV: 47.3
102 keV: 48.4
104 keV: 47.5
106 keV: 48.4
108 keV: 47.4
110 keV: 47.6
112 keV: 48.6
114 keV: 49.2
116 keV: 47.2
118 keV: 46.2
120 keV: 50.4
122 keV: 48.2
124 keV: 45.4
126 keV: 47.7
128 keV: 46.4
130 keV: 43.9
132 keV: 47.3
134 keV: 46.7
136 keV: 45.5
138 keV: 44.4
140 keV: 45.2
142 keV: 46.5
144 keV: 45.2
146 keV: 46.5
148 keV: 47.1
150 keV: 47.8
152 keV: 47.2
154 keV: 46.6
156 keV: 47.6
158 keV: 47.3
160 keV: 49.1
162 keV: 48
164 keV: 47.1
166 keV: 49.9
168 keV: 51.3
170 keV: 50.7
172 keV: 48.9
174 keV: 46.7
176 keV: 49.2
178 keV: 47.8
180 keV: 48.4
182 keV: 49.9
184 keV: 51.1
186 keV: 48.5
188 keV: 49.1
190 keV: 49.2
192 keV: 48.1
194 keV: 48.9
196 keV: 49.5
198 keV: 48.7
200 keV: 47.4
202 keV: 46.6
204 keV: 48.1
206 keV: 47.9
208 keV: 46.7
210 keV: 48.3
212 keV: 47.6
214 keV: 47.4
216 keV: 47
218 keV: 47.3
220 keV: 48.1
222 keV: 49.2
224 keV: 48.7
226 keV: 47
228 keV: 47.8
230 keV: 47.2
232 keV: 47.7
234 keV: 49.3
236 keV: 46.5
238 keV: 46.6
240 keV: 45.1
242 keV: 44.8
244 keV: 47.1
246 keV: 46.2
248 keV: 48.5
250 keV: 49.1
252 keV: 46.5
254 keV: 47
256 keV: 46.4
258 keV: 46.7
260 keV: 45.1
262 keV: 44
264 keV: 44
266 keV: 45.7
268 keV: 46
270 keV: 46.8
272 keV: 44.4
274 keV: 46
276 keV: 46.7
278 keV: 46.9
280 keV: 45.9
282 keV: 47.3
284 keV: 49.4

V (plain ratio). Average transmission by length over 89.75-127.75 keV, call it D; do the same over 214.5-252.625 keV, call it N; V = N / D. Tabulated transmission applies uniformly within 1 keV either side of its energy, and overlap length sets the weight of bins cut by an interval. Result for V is 1.0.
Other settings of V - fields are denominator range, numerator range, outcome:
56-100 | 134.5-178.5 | 1.26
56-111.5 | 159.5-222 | 1.22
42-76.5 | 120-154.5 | 1.17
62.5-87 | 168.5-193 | 1.45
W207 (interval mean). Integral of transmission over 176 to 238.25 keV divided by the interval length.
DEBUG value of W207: 48.2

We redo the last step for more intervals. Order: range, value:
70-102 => 38.5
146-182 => 48.3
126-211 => 47.8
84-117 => 45.4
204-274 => 46.9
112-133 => 47.3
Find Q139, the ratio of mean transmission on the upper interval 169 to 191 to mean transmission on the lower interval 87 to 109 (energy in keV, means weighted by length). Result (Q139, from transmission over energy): 1.08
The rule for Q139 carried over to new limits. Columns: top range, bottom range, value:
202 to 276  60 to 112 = 1.18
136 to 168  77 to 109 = 1.12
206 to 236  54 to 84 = 1.34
